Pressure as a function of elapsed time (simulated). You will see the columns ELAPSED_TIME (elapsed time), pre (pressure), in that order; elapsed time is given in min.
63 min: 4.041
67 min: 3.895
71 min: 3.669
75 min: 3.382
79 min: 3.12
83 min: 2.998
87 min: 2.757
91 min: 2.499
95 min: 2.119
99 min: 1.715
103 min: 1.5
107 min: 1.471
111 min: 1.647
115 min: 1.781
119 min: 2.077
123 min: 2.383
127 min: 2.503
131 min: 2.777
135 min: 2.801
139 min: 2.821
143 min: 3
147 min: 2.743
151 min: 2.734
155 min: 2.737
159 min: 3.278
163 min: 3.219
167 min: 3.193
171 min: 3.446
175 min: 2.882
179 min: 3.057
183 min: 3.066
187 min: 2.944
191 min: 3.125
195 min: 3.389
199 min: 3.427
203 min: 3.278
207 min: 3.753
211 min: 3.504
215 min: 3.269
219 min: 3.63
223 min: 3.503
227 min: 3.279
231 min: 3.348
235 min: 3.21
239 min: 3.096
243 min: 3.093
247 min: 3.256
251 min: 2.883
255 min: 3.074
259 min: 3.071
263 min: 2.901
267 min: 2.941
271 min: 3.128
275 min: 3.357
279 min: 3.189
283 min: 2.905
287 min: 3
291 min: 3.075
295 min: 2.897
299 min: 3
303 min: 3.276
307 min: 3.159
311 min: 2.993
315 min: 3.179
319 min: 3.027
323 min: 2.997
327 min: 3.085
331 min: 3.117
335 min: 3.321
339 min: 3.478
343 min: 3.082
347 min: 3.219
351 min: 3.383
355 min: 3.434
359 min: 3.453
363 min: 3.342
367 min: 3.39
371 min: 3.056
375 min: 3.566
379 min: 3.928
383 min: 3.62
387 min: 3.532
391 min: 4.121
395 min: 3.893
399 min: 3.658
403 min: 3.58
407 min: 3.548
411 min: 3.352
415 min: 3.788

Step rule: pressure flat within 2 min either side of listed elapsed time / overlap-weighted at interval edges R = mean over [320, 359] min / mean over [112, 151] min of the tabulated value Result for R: 1.28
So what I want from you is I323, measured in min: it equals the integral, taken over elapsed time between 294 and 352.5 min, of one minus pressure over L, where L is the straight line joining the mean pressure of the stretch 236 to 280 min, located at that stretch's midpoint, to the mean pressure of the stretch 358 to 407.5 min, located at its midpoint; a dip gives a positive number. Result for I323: 3.6 min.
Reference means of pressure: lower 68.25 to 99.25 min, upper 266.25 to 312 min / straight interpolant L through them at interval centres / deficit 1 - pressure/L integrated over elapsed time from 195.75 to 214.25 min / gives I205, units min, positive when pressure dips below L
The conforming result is -2.9 min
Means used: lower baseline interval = 2.87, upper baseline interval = 3.08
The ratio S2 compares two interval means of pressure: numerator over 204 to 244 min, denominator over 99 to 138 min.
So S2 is 1.60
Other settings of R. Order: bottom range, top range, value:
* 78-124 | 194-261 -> 1.54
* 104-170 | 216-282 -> 1.24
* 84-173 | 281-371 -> 1.26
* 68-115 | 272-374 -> 1.30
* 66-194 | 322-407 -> 1.27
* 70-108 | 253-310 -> 1.22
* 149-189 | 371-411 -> 1.20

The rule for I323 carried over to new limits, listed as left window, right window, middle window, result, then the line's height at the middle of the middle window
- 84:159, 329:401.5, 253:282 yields -0.5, 3.03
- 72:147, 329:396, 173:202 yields -4.0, 2.75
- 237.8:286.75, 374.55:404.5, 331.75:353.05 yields 1.3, 3.5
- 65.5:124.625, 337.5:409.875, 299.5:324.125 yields 1.3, 3.28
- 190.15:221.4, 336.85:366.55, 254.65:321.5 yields 6.2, 3.38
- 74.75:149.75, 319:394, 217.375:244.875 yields -4.0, 2.89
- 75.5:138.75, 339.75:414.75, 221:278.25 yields -4.0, 2.95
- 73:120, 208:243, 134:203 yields -4.7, 2.87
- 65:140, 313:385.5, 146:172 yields -3.3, 2.7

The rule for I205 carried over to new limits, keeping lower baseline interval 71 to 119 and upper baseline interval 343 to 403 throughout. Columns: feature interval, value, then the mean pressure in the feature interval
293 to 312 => 0.9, 3.07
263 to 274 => 0.1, 3.04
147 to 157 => -0.7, 2.74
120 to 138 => -0.9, 2.6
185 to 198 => -2.0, 3.17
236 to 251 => -0.8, 3.12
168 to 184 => -2.7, 3.12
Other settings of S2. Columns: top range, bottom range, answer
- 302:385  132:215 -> 1.06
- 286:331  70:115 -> 1.28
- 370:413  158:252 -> 1.12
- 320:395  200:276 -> 1.05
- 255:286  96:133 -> 1.54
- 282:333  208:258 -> 0.94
